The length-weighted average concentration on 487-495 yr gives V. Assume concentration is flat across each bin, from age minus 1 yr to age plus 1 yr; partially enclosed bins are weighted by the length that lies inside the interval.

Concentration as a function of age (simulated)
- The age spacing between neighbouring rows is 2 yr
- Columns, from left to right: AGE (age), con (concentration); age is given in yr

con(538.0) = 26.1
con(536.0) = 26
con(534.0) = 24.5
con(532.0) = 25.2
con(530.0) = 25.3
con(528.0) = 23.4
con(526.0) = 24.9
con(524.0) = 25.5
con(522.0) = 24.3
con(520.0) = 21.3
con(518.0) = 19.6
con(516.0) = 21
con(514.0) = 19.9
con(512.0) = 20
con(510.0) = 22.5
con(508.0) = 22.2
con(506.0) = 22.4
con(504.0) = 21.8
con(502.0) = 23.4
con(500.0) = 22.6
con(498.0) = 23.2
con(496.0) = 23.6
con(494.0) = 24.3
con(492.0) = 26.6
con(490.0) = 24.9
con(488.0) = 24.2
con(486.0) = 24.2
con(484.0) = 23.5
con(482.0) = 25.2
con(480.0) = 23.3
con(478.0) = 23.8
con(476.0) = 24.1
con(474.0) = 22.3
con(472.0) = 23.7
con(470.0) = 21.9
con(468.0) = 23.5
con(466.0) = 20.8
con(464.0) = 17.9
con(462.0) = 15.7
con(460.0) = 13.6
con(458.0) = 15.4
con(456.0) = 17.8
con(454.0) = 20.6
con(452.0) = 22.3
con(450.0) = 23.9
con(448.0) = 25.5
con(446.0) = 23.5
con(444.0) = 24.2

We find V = 25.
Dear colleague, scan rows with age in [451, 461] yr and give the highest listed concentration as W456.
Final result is 22.3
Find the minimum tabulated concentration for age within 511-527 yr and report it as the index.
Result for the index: 19.6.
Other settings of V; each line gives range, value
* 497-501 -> 22.9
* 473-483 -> 23.7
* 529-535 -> 25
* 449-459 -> 20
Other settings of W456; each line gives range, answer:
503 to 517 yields 22.5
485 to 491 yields 24.9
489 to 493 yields 26.6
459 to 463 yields 15.7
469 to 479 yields 24.1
